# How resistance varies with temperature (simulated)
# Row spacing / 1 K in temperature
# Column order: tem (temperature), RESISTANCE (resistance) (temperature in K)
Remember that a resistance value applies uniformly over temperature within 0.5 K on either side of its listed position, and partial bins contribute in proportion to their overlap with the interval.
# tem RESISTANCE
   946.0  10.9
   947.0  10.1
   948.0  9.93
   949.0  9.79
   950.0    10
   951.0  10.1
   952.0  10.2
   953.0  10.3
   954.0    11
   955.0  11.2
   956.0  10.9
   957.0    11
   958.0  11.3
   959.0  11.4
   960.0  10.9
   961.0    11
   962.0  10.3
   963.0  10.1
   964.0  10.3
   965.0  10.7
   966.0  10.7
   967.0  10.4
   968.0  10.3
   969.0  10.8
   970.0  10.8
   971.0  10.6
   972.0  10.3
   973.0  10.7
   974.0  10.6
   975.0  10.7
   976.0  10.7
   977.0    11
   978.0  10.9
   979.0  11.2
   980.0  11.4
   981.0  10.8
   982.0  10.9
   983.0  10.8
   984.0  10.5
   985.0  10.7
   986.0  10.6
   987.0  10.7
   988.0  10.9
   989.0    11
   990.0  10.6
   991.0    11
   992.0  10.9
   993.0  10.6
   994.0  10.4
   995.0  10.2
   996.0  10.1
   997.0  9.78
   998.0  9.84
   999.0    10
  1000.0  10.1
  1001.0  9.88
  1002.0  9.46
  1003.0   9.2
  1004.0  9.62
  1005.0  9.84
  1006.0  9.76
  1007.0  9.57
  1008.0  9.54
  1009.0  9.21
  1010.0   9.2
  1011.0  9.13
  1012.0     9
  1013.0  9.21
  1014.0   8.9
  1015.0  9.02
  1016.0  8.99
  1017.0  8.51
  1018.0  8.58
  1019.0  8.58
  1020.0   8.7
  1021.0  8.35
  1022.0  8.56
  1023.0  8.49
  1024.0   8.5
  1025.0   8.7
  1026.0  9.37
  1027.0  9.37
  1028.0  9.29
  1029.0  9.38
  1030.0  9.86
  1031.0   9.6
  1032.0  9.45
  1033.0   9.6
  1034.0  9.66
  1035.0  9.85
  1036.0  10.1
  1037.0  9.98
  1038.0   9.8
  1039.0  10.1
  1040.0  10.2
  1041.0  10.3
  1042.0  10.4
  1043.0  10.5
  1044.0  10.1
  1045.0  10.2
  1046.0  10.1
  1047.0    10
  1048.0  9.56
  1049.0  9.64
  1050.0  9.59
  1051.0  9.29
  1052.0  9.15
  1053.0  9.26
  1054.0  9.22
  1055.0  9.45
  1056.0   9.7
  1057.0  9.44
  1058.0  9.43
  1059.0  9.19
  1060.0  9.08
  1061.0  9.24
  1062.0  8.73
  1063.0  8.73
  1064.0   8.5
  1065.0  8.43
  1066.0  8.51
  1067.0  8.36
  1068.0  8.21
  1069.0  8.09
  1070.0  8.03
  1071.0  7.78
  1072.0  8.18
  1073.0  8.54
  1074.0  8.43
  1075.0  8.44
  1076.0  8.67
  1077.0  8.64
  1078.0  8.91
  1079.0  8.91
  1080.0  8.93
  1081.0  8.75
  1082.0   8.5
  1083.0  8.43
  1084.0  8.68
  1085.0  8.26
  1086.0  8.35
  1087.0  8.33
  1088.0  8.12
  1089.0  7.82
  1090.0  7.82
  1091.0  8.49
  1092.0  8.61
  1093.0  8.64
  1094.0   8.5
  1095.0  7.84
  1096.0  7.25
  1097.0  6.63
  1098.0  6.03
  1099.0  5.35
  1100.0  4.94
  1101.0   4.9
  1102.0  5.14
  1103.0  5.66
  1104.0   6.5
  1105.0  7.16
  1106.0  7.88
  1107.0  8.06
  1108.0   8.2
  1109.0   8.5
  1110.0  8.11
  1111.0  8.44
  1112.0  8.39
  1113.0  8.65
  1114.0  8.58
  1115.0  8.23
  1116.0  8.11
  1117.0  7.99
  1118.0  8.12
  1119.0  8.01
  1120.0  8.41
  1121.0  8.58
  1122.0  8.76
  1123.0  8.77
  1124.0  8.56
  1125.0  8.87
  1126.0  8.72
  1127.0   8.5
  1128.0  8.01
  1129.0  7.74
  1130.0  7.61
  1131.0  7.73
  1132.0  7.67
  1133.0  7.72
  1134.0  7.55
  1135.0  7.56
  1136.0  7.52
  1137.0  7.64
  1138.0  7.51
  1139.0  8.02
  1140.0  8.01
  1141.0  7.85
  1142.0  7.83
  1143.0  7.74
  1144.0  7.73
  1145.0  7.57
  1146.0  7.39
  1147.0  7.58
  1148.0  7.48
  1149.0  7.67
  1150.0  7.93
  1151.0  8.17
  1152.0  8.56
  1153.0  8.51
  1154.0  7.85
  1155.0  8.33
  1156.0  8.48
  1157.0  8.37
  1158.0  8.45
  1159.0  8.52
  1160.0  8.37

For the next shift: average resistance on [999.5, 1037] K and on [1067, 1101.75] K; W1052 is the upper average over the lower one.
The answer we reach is 0.86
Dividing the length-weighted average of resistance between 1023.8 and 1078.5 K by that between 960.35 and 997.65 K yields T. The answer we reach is 0.9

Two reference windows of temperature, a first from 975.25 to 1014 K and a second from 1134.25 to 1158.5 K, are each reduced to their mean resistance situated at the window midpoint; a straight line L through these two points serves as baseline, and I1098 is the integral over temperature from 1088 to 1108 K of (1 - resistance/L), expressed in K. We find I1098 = 3.6 K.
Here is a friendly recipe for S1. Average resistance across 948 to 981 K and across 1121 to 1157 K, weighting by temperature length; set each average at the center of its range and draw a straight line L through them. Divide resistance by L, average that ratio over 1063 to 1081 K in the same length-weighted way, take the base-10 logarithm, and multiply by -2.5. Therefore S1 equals 0.07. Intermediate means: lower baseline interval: 10.7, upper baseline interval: 7.99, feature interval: 8.46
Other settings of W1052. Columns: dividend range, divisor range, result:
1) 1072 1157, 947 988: 0.74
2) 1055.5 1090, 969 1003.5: 0.82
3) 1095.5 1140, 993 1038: 0.81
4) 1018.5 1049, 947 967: 0.90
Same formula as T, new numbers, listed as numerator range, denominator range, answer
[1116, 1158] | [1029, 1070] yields 0.85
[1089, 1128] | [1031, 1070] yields 0.82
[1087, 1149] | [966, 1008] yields 0.74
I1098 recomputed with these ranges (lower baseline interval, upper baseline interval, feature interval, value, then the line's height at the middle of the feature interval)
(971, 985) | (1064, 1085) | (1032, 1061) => -1.9 K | 9.14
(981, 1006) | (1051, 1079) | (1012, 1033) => 1.5 K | 9.69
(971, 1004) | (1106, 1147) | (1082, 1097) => 0.9 K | 8.71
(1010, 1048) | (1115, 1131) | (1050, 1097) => 1.6 K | 8.89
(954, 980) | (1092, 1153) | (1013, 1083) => 0.3 K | 9.18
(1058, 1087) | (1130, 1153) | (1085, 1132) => 2.1 K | 8.15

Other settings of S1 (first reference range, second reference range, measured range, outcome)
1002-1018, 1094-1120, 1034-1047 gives -0.171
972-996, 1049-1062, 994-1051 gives 0.050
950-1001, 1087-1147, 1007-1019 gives 0.096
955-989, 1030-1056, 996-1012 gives 0.079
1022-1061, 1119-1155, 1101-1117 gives 0.110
